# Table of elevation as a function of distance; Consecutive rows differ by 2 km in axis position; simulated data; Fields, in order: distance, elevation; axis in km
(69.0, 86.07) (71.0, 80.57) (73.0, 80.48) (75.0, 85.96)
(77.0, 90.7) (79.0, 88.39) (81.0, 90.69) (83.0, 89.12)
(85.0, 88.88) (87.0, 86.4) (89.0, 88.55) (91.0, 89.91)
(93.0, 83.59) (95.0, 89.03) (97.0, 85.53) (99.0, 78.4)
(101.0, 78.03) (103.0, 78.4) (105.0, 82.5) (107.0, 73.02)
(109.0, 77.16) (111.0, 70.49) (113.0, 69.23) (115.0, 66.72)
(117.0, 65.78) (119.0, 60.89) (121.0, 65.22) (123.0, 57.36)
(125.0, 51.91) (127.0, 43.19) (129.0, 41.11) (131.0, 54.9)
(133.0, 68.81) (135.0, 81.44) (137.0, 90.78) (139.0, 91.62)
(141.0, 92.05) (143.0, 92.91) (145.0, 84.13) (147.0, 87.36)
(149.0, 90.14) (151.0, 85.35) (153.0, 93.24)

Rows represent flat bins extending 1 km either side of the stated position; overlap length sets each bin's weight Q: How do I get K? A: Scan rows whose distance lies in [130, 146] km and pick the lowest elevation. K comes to 54.9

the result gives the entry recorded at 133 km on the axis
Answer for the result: 68.81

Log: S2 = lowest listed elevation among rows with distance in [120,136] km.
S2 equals 41.11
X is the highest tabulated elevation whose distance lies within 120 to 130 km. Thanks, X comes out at 65.22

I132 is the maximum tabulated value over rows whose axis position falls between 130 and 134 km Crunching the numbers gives 68.81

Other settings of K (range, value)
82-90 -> 86.4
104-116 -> 66.72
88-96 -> 83.59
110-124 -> 57.36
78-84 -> 88.39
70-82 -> 80.48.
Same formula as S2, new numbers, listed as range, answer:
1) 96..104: 78.03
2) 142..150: 84.13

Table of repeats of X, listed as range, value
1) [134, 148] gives 92.91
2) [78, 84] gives 90.69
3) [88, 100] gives 89.91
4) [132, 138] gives 90.78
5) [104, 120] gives 82.5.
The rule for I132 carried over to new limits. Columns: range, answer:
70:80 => 90.7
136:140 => 91.62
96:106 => 85.53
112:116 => 69.23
